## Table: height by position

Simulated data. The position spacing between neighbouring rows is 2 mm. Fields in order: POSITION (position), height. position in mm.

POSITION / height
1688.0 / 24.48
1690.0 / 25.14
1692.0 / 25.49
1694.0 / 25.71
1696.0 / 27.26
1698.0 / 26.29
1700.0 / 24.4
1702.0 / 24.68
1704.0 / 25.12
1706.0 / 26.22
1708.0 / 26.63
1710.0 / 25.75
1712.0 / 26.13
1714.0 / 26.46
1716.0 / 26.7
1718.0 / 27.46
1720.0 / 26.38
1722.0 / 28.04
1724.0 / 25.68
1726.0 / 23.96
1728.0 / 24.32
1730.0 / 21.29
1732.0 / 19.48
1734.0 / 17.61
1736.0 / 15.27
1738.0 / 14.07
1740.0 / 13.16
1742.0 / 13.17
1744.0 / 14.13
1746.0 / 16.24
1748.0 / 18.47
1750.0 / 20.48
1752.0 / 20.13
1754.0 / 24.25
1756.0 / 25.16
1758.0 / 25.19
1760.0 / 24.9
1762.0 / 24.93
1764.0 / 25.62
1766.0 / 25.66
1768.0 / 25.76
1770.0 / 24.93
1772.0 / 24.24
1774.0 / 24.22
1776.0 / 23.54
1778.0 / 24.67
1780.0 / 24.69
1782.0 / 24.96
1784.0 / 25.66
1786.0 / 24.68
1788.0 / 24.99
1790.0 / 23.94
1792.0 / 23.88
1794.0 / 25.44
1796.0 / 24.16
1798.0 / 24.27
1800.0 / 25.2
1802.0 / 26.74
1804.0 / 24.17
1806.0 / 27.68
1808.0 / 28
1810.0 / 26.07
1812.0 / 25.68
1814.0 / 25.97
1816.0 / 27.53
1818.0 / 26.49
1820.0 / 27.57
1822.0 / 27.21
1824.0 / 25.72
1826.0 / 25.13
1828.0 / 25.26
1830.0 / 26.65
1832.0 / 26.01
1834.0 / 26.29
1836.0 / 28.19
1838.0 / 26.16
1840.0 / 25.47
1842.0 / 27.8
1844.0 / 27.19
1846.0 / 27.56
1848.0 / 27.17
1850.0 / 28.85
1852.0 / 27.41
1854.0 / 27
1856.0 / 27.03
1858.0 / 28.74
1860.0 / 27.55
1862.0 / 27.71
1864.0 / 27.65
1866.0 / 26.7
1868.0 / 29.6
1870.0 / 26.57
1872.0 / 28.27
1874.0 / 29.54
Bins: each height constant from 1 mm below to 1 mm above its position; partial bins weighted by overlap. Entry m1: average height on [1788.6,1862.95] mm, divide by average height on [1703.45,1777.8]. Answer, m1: 1.16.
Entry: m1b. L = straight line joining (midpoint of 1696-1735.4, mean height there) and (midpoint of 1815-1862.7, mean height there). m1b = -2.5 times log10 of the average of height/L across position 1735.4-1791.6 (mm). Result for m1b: 0.164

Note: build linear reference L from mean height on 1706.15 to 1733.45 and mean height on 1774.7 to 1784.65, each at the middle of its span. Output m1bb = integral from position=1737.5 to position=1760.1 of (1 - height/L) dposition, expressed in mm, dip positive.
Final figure 5.4 mm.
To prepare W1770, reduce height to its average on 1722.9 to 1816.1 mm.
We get 23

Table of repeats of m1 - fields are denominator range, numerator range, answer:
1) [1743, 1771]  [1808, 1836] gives 1.17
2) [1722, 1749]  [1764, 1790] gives 1.34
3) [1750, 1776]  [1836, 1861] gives 1.12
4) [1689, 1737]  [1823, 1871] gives 1.10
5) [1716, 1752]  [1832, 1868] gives 1.36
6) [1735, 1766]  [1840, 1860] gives 1.39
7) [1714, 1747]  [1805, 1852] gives 1.30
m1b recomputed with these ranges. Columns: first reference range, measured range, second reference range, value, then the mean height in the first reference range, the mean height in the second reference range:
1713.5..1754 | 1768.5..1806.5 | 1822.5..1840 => -0.05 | 20.6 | 26.2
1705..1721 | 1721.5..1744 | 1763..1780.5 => 0.33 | 26.5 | 24.8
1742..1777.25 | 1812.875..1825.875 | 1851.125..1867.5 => -0.05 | 22.6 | 27.5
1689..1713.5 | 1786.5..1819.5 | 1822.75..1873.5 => 0.04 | 25.7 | 27.1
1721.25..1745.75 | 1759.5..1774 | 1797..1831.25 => -0.14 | 19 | 26.2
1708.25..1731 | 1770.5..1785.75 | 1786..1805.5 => 0.02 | 25.7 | 24.8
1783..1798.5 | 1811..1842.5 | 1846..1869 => 0.00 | 24.6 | 27.8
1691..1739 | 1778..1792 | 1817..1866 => 0.04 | 24.2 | 27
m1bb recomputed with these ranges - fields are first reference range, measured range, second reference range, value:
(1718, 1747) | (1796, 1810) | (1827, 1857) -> -0.86 mm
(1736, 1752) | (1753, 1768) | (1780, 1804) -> -4.87 mm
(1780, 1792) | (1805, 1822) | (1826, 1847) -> -0.75 mm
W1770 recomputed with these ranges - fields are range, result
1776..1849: 25.9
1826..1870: 27.2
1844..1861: 27.6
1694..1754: 22.3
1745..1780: 23.5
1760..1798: 24.8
